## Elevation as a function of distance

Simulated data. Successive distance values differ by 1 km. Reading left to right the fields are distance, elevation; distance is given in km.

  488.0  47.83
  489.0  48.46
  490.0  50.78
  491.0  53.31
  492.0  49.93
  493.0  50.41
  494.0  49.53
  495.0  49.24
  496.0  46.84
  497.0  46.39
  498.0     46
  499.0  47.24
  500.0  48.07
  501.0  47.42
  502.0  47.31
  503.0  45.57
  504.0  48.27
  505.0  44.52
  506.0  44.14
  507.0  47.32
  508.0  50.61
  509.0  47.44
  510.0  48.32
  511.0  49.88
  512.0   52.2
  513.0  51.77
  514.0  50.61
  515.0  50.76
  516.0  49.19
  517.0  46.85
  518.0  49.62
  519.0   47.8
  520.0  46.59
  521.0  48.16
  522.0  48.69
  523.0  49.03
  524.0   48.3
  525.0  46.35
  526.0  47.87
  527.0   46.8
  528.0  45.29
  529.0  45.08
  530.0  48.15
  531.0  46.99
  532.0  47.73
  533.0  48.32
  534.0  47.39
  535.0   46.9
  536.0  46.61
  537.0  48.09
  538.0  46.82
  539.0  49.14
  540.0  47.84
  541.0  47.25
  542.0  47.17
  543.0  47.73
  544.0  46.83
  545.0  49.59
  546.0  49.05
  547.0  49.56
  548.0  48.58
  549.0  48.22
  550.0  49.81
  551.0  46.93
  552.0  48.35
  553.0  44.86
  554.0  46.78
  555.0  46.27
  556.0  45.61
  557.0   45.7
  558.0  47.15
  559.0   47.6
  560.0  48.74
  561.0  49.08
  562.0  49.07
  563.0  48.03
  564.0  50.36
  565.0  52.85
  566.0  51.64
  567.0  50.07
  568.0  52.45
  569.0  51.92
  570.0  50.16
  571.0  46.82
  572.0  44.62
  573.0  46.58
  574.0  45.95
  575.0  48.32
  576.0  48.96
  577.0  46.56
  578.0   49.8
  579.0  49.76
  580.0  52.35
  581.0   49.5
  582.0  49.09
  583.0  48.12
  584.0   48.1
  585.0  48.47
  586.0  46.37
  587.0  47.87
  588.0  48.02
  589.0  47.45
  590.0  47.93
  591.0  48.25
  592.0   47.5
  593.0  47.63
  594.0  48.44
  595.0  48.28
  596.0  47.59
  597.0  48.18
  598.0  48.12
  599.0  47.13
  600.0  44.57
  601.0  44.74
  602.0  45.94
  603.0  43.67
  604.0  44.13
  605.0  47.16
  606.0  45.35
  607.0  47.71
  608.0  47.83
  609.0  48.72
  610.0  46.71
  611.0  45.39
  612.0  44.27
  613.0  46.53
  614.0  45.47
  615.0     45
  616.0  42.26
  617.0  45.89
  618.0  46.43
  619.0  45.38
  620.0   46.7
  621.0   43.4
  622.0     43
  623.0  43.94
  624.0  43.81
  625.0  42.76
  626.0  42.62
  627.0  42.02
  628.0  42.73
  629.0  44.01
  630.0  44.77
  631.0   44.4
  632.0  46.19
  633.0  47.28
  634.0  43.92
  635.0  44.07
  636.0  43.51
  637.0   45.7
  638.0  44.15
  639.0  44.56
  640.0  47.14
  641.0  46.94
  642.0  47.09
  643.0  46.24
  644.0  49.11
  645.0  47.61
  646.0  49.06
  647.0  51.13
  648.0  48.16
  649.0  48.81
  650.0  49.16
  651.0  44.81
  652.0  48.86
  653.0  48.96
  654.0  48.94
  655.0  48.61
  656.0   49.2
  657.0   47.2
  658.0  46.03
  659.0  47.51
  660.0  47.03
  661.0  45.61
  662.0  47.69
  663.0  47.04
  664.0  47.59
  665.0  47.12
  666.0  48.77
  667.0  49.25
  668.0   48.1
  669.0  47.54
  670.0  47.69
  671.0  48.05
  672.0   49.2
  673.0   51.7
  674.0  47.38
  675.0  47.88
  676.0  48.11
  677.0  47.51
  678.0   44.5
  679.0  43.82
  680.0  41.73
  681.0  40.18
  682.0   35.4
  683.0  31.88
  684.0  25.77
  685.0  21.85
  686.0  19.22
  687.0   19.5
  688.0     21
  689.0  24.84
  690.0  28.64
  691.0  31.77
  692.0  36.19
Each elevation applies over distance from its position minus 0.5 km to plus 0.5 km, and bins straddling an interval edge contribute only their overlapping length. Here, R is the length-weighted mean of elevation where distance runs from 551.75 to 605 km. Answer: 47.9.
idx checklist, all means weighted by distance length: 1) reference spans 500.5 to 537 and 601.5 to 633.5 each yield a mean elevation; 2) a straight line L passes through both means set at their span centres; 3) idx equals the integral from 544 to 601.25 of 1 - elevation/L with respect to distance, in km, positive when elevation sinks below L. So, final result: -2.4 km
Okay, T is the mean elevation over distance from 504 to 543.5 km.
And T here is 47.9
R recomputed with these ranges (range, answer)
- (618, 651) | 45.6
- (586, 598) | 47.9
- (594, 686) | 45.4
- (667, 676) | 48.5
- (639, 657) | 48.1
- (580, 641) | 46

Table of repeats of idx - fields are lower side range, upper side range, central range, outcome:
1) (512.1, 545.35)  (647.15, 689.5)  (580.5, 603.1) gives -0.84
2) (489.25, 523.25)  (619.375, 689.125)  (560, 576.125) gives -0.87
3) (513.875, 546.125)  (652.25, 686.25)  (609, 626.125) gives 0.32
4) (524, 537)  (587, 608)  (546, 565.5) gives -0.46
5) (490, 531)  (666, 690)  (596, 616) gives -1.40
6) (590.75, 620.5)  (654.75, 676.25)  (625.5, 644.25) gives 0.83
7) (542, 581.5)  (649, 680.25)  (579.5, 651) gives 2.49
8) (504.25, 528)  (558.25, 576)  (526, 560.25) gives 0.89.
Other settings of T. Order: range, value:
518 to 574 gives 48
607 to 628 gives 44.9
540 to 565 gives 47.9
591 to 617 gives 46.4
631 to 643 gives 45.5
